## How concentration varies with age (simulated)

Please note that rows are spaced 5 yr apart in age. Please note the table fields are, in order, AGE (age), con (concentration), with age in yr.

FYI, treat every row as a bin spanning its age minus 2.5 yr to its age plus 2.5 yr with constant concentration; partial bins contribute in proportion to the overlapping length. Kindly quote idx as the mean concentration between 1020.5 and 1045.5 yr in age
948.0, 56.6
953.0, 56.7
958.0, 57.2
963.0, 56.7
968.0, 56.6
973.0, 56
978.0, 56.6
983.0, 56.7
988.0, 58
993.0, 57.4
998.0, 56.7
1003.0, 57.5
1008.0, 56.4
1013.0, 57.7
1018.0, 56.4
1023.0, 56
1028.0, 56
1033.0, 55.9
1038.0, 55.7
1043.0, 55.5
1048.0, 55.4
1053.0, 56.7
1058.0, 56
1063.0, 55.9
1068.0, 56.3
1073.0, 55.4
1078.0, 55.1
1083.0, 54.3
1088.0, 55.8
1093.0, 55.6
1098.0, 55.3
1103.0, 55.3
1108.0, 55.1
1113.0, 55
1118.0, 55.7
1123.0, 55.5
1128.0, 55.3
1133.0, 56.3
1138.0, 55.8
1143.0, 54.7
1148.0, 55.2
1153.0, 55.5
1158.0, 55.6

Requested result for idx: 55.8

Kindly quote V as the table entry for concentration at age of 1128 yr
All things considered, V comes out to 55.3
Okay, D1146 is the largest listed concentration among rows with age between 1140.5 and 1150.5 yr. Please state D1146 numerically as 55.2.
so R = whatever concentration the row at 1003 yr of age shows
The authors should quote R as 57.5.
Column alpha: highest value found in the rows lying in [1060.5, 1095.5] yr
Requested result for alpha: 56.3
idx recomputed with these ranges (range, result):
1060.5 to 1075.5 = 55.9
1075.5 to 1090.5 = 55.1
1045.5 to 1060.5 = 56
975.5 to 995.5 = 57.2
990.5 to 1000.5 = 57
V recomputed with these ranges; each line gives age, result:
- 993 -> 57.4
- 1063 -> 55.9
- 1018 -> 56.4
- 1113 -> 55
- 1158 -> 55.6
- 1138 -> 55.8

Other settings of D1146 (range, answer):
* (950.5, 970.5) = 57.2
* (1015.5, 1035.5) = 56.4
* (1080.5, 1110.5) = 55.8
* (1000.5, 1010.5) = 57.5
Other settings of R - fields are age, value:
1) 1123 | 55.5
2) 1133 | 56.3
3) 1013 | 57.7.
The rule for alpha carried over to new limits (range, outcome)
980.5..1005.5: 58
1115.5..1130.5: 55.7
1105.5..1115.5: 55.1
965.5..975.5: 56.6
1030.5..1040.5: 55.9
